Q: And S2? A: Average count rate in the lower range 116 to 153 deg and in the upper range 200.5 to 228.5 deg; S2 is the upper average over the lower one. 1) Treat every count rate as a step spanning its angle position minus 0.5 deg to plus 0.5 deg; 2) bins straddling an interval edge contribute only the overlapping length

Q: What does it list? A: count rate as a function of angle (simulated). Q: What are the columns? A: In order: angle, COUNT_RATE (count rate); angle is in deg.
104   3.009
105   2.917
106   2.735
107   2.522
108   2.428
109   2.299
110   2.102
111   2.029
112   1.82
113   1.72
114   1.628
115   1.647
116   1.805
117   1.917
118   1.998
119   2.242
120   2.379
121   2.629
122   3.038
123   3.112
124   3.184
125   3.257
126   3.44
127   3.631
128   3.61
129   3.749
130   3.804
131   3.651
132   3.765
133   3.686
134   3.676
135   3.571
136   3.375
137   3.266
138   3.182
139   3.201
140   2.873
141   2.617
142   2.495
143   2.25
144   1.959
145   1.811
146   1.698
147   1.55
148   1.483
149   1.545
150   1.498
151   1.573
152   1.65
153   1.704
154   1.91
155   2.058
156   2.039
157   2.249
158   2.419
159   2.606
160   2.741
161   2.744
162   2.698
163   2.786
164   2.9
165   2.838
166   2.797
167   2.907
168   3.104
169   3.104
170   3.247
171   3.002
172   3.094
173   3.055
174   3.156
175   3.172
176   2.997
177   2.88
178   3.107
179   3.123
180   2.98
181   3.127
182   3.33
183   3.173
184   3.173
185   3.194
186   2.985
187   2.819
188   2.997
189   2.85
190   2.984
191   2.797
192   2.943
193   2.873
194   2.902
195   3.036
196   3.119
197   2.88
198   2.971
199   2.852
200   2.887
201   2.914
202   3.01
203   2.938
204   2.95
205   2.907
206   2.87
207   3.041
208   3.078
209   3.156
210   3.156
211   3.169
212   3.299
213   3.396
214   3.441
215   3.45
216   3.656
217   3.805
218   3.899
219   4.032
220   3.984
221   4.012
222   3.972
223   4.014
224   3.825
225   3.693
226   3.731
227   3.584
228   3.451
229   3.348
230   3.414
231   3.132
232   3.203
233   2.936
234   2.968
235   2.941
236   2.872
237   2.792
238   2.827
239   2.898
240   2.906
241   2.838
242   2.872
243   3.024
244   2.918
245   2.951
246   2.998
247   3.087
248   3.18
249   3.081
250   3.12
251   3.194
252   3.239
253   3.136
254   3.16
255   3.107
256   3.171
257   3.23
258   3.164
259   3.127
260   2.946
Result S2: 1.27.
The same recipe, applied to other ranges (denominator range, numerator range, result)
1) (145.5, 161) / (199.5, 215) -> 1.59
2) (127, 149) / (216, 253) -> 1.14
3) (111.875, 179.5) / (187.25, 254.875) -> 1.19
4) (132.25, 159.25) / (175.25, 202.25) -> 1.26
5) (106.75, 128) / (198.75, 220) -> 1.33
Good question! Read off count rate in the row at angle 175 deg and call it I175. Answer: 3.172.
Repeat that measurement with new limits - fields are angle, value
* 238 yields 2.827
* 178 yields 3.107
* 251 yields 3.194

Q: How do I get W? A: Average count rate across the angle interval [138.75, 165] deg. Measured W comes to 2.2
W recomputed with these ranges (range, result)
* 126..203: 2.83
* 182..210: 2.98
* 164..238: 3.18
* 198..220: 3.24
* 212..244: 3.38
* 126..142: 3.41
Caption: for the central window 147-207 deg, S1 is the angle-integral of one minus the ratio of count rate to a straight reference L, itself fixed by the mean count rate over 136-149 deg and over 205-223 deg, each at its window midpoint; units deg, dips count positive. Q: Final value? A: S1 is 3.6 deg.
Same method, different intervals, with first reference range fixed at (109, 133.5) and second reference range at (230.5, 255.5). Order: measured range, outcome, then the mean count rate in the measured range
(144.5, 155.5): 4.40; 1.68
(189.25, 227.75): -4.66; 3.29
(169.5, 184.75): -1.31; 3.11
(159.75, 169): -0.06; 2.85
